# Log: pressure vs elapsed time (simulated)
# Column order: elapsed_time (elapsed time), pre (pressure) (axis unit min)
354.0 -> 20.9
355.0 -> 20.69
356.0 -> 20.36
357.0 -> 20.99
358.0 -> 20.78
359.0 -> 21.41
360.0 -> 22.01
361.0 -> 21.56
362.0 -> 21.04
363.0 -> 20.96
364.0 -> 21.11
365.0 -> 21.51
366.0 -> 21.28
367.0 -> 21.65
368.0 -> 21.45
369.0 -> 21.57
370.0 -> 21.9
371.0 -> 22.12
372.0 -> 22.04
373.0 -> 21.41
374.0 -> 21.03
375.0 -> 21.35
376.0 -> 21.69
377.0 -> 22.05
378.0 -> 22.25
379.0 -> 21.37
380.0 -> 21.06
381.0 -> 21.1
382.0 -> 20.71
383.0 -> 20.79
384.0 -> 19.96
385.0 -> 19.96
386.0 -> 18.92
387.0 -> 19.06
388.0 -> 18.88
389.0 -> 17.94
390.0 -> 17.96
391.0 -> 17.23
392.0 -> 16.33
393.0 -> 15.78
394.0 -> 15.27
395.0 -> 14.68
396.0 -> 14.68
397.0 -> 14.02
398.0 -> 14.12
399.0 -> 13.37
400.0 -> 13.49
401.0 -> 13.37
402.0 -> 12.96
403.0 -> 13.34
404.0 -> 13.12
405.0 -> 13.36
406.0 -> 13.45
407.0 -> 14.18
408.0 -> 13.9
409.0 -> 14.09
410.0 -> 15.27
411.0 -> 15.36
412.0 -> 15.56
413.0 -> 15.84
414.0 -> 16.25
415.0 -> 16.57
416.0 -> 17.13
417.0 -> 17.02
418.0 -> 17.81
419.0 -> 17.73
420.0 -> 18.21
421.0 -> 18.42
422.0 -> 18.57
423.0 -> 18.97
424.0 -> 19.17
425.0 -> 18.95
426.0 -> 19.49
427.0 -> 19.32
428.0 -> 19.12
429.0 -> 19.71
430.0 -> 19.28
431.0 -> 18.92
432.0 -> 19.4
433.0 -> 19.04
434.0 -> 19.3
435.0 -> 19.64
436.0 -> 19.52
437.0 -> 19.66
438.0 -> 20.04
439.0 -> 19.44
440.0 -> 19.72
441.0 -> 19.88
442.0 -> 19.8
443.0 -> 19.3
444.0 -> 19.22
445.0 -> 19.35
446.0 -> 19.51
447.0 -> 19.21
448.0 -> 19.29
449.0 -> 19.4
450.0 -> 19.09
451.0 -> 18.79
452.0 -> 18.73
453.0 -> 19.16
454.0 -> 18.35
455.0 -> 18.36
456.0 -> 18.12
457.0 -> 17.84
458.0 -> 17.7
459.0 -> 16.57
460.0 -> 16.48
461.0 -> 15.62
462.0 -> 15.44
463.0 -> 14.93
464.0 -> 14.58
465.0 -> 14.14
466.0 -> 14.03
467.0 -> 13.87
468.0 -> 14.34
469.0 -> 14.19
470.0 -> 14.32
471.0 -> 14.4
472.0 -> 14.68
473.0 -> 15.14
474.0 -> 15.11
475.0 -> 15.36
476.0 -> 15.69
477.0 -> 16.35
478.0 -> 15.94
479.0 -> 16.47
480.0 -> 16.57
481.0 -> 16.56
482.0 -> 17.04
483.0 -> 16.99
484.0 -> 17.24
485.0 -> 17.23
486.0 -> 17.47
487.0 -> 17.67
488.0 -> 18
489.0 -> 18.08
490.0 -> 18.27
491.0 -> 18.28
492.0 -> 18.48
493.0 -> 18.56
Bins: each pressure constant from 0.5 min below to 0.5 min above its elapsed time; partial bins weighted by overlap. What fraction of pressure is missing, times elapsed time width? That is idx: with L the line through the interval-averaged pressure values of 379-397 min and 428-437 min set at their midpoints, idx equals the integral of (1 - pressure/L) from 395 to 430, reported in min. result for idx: 5.2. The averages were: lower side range 18.2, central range 16.1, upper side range 19.4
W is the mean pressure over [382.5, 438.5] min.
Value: 17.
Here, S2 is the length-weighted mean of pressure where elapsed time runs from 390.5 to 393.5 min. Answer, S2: 16.4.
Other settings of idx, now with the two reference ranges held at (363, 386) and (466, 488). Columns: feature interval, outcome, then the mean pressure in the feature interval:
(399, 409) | 3.2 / 13.5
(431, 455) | -2.3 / 19.3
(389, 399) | 2.3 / 15.6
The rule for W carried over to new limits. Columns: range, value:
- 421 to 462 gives 18.9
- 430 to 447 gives 19.5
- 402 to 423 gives 15.8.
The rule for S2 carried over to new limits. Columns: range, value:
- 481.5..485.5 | 17.1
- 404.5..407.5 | 13.7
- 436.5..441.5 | 19.7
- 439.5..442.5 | 19.8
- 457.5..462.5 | 16.4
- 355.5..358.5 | 20.7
